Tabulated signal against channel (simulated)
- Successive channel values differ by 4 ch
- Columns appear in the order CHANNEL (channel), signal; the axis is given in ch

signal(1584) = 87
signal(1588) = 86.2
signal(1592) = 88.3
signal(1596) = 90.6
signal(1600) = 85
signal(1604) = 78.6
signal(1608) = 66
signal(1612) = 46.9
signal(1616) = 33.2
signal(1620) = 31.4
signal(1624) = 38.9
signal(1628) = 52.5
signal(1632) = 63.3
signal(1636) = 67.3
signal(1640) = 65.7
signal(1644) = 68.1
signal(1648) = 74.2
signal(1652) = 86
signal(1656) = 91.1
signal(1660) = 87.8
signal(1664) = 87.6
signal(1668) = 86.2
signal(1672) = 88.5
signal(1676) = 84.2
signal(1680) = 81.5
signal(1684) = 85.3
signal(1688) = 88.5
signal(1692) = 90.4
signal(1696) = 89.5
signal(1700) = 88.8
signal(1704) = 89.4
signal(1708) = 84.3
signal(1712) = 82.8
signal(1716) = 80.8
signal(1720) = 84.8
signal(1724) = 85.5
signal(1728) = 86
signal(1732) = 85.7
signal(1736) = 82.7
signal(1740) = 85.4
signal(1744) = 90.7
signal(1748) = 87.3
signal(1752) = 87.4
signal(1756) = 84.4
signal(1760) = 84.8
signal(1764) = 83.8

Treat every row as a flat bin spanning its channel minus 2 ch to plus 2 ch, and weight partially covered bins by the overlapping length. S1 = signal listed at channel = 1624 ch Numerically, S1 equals 38.9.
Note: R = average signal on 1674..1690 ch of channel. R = 84.9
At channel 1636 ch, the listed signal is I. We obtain 67.3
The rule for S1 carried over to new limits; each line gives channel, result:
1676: 84.2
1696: 89.5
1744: 90.7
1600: 85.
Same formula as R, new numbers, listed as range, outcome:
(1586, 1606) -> 85.7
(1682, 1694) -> 88.1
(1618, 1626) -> 35.1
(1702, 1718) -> 84.3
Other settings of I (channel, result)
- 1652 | 86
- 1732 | 85.7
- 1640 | 65.7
